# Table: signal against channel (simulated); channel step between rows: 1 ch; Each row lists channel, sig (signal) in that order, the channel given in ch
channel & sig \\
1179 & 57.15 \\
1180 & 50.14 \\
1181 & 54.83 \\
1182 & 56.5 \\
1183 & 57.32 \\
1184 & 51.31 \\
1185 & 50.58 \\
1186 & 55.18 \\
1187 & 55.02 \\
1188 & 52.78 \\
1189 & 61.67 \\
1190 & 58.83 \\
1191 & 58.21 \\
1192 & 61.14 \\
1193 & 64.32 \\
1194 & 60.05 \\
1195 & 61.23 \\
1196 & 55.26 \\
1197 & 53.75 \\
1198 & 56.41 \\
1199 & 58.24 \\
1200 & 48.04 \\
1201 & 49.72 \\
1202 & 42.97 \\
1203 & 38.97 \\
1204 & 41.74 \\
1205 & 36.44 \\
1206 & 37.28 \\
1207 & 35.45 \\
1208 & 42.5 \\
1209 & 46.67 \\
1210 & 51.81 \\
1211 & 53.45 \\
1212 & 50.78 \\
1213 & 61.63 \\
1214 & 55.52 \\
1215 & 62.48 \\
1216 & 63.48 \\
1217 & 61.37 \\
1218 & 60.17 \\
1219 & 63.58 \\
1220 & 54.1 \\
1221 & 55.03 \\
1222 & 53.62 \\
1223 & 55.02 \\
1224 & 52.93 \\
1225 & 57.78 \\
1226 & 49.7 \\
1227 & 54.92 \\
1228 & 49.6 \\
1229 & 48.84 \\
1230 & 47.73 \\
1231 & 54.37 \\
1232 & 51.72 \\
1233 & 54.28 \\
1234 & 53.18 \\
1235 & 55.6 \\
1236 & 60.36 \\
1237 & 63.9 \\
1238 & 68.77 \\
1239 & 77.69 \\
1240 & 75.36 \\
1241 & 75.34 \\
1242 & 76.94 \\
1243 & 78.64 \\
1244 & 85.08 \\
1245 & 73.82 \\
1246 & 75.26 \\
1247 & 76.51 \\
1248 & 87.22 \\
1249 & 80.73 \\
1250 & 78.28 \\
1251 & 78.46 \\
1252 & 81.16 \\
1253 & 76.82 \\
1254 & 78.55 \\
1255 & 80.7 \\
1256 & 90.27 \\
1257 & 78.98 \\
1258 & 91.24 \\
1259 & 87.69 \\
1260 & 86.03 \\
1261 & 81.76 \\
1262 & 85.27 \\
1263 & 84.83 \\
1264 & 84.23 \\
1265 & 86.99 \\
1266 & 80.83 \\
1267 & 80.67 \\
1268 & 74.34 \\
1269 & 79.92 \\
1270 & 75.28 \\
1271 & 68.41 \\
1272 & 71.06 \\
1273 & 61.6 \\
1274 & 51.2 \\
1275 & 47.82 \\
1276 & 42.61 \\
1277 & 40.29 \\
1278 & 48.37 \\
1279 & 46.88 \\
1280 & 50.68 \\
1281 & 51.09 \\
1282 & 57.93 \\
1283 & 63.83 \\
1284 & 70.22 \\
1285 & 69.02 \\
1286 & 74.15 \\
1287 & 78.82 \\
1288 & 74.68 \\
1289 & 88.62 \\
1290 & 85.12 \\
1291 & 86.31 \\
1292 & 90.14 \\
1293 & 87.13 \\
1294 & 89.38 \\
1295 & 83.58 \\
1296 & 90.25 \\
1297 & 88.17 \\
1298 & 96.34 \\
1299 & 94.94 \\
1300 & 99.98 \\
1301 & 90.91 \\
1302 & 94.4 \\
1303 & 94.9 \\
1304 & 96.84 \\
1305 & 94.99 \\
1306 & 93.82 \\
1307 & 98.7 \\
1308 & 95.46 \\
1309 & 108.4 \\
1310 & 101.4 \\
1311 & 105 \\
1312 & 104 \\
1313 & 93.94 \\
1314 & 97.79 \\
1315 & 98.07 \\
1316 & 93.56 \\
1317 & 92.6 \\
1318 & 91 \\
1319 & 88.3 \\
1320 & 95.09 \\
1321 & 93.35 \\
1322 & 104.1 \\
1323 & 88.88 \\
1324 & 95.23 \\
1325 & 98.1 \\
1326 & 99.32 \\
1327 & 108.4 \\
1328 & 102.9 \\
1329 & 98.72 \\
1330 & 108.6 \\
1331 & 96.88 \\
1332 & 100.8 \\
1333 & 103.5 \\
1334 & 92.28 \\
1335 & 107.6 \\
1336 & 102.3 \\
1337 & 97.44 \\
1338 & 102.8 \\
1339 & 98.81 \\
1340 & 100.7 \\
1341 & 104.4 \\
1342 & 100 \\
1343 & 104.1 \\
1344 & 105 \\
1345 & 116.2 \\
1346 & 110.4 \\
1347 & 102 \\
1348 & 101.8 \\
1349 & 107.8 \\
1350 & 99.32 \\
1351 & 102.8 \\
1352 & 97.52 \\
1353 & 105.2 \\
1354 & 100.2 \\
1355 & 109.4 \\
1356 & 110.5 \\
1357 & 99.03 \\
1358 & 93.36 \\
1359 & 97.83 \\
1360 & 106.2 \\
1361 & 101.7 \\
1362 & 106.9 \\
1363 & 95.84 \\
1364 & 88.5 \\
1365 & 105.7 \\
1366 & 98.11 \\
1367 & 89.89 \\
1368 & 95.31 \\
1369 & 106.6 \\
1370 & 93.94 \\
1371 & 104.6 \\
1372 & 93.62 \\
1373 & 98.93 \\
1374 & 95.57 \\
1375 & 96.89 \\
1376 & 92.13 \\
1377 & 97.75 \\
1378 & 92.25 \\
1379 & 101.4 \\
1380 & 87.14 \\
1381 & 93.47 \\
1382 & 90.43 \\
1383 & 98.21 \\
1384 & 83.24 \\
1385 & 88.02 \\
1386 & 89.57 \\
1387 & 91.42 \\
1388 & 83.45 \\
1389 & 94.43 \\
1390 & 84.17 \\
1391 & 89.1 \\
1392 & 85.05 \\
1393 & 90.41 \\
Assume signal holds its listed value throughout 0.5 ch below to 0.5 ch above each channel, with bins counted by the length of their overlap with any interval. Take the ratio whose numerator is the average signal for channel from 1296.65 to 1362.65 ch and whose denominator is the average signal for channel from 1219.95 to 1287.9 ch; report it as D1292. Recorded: 1.47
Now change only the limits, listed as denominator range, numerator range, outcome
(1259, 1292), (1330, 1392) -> 1.40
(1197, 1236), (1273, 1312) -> 1.53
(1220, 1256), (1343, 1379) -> 1.51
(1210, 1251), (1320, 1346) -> 1.61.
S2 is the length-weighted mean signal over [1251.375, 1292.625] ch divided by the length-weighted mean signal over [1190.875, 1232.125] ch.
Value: 1.38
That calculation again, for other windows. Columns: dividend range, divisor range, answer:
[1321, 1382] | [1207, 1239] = 1.81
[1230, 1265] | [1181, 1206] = 1.41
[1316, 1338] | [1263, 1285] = 1.53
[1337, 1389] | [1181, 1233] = 1.85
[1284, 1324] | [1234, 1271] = 1.17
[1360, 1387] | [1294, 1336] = 0.99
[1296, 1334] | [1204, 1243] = 1.73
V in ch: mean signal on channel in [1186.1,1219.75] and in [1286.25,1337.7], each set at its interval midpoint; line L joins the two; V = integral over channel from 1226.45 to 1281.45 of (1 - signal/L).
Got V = 2.3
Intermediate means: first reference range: 53.4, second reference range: 95.2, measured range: 69.6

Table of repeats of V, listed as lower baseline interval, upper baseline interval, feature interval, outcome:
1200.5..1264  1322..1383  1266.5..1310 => 1.9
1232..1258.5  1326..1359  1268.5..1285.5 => 5.1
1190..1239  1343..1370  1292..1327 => -3.8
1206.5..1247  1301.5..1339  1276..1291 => 3.4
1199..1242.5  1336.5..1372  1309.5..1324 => -1.3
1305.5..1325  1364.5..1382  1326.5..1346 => -1.3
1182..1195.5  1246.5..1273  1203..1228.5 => 5.5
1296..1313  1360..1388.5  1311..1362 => -2.4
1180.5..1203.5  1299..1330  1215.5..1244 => 3.3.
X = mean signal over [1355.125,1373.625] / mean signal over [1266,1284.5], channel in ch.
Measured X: 1.64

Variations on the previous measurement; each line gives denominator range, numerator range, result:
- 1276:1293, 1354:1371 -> 1.49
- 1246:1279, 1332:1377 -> 1.35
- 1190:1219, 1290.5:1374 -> 1.87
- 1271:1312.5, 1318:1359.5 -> 1.27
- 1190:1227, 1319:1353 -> 1.90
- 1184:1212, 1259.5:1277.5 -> 1.39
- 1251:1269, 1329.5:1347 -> 1.24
